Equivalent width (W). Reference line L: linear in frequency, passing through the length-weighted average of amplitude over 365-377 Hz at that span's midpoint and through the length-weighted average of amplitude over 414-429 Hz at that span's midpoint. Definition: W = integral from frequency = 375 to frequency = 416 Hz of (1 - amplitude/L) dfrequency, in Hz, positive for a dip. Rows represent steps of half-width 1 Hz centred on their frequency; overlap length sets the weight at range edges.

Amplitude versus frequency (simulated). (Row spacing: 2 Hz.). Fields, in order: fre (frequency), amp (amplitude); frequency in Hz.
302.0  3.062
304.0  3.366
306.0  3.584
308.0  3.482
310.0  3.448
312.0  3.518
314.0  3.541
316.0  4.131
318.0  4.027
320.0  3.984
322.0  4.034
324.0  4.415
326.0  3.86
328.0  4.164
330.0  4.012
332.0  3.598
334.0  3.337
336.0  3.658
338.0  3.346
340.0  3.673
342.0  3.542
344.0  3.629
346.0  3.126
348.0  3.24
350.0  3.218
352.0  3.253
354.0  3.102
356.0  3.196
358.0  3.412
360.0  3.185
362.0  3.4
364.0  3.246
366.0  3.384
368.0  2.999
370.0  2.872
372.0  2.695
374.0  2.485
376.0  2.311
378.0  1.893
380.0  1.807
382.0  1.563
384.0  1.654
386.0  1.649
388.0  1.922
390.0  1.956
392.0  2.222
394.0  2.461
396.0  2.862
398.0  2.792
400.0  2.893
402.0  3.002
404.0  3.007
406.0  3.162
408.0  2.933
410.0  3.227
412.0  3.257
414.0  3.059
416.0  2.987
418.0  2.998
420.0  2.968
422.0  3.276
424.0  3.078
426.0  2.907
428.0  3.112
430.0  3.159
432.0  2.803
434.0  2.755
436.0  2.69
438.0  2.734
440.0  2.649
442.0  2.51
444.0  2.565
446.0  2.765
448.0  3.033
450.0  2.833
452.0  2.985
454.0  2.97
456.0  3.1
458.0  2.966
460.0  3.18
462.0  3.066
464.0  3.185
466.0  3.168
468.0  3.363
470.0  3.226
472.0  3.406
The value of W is 6.06 Hz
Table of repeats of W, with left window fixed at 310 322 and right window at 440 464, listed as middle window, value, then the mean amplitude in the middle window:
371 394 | 9.2 Hz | 2.03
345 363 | 1.7 Hz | 3.24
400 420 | 0.8 Hz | 3.06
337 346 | 0.4 Hz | 3.5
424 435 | 0.4 Hz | 2.96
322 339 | -0.4 Hz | 3.81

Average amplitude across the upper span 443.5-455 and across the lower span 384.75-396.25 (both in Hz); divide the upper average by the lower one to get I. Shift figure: 1.35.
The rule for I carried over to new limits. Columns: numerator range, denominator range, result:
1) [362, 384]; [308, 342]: 0.67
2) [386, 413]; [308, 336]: 0.71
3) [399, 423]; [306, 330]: 0.79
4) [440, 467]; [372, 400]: 1.35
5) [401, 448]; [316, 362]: 0.82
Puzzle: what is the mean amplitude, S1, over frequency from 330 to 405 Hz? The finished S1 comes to 2.87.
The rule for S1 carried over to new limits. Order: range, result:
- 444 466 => 3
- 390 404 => 2.67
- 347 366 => 3.26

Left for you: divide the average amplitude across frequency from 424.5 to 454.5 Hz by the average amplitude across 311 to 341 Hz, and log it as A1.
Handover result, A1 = 0.7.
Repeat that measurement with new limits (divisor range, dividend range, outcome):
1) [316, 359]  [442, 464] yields 0.81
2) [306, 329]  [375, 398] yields 0.53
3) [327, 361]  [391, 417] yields 0.84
